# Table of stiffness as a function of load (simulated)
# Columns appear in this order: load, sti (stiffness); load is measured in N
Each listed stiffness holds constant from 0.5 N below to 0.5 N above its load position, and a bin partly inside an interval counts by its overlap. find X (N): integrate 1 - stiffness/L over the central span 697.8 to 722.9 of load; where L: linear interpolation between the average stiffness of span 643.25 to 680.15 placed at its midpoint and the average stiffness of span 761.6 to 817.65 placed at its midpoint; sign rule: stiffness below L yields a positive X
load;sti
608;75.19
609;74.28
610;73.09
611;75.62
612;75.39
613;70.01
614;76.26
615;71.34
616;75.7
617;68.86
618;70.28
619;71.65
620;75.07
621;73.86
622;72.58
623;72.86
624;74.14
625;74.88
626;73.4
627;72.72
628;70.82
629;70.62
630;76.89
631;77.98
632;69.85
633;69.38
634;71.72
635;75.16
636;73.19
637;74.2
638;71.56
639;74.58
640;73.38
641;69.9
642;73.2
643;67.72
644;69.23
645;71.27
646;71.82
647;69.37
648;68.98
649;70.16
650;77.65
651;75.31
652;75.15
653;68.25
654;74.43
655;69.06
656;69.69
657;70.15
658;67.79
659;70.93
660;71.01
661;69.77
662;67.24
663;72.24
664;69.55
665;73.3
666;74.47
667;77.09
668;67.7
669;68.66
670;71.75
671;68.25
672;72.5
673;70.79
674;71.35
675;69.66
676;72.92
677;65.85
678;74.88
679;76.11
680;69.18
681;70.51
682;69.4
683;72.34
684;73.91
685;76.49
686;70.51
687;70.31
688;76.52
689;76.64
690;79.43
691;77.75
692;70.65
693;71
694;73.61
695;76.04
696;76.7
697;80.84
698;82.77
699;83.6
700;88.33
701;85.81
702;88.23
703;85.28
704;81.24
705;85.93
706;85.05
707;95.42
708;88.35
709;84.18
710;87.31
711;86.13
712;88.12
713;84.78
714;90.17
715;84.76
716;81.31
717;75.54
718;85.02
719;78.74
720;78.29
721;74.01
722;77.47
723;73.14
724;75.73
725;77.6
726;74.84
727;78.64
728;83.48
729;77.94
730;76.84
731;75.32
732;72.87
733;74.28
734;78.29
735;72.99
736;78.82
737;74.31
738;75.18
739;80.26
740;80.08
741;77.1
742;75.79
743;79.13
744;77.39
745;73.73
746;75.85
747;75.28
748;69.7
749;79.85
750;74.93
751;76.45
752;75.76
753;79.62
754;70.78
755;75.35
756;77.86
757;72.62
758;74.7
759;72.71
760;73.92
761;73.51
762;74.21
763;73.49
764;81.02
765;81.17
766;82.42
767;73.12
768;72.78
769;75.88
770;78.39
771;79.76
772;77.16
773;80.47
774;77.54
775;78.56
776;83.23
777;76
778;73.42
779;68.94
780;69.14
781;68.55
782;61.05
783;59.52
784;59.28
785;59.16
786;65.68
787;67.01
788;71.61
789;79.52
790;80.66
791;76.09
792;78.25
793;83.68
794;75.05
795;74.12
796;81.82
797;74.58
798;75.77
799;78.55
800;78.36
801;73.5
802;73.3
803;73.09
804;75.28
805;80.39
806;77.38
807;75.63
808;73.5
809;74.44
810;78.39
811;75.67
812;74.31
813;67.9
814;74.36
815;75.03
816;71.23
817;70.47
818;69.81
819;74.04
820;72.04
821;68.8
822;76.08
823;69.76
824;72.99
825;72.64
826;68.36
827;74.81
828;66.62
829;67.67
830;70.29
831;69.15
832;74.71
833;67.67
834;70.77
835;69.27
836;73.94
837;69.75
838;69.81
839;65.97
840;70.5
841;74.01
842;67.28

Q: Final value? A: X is -4.0 N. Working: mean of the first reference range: 71.2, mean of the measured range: 84.1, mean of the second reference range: 74.4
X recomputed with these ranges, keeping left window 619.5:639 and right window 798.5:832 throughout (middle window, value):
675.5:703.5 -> -1.2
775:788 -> 0.9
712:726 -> -1.3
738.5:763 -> -0.8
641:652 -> 0.3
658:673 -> 0.5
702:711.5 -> -1.7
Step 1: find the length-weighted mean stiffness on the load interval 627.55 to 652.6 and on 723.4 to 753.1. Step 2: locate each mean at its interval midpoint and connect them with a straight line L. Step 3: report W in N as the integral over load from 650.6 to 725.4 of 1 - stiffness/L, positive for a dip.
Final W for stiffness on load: -2.0 N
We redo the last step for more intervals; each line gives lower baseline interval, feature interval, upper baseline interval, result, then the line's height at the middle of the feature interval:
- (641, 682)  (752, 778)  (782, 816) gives -1.2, 73.1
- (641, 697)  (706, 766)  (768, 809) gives -4.1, 73.2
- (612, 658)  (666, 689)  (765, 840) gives 0.2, 72.5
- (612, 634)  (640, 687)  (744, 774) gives 1.6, 73.8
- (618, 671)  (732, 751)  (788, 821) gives -0.6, 74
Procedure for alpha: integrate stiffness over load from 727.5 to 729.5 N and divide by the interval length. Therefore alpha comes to 80.7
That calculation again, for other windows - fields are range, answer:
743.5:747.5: 75.6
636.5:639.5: 73.4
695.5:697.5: 78.8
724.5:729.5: 78.5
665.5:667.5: 75.8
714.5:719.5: 81.1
